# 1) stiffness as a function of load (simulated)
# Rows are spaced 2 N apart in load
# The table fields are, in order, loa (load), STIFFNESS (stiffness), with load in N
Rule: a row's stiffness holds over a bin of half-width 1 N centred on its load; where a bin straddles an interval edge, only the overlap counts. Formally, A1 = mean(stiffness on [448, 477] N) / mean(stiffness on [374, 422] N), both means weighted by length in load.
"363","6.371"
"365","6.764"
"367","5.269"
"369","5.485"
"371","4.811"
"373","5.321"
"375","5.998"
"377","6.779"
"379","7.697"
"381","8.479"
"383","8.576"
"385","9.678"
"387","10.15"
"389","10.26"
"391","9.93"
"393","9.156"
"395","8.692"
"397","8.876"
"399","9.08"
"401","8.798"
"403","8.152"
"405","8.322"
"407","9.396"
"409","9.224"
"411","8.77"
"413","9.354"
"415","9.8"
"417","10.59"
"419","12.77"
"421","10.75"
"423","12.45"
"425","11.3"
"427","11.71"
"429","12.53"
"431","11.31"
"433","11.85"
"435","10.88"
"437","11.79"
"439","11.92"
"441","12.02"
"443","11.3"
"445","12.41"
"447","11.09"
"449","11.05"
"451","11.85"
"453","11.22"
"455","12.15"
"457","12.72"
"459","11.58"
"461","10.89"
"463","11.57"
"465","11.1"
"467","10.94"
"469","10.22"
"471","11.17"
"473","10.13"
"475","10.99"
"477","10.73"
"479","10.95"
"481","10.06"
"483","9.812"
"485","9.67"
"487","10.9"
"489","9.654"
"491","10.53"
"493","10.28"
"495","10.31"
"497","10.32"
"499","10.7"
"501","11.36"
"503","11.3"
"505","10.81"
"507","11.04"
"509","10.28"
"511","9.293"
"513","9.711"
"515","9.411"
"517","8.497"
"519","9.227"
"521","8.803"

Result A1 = 1.2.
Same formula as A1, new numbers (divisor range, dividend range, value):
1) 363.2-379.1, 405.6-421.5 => 1.69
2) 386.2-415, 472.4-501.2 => 1.13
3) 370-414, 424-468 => 1.38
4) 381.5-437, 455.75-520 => 1.04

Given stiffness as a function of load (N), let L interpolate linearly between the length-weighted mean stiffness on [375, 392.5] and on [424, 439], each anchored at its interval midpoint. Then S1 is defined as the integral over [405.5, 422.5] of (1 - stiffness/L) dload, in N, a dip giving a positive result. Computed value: 0.8 N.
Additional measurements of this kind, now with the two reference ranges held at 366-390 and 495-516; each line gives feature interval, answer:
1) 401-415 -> -1.45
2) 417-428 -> -4.24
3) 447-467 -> -4.88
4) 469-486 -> -1.19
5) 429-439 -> -3.33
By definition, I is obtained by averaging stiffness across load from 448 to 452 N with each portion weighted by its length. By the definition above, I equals 11.4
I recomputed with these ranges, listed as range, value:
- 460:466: 11.2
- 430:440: 11.6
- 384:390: 10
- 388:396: 9.51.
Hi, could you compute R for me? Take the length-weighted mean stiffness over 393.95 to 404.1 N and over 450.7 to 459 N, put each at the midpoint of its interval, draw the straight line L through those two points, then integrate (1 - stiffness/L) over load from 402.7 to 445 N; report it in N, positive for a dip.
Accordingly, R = -2.81 N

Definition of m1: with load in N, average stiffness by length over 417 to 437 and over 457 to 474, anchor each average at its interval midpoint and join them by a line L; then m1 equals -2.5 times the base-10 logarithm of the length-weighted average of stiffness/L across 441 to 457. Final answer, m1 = -0.03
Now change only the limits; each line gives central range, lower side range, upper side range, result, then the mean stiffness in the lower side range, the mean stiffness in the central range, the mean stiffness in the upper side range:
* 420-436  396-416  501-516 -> -0.24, 8.98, 11.6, 10.3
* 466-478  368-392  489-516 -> -0.10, 7.76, 10.7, 10.4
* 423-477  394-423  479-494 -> -0.16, 9.57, 11.5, 10.2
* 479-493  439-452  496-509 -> 0.09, 11.6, 10.2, 10.9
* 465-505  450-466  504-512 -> 0.04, 11.6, 10.5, 10.4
